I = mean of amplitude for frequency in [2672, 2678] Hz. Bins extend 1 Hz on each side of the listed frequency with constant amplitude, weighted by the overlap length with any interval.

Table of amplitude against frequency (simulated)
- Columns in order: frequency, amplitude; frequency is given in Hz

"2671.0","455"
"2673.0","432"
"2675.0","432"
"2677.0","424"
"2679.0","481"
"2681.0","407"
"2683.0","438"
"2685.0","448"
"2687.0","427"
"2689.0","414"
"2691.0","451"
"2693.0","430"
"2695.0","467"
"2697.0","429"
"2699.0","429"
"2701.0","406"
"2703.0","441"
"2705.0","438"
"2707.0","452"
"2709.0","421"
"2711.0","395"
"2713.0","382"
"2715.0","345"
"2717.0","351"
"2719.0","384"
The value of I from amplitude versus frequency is 429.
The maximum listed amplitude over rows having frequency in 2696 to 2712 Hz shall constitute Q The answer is 452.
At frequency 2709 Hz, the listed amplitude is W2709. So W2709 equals 421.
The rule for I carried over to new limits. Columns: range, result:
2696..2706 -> 429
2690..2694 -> 440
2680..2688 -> 430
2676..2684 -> 438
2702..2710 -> 438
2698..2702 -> 418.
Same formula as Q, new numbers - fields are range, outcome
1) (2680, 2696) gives 467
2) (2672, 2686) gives 481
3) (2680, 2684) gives 438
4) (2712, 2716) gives 382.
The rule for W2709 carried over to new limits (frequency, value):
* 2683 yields 438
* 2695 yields 467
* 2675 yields 432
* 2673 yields 432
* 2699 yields 429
